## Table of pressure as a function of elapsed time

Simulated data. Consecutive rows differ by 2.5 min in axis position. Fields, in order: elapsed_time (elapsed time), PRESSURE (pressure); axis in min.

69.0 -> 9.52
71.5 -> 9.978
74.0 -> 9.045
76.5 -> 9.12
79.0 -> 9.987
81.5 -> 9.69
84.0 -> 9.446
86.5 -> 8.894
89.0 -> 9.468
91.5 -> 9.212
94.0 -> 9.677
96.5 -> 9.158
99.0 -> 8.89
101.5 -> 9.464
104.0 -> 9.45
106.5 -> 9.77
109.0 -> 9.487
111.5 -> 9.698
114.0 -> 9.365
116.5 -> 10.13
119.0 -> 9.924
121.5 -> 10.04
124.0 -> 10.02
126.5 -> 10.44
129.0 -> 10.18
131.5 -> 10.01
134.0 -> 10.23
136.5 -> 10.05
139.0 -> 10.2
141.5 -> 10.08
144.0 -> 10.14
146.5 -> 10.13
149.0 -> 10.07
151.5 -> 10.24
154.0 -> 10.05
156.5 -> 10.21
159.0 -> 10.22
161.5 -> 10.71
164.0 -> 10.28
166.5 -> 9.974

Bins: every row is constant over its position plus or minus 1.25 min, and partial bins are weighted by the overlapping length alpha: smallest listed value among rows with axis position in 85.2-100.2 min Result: 8.89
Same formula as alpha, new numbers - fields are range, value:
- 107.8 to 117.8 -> 9.365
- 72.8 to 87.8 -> 8.894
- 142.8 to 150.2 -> 10.07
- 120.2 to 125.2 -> 10.02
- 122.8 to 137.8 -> 10.01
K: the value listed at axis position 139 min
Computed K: 10.2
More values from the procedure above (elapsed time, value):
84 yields 9.446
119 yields 9.924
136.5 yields 10.05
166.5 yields 9.974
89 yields 9.468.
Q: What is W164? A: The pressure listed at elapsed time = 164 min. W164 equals 10.28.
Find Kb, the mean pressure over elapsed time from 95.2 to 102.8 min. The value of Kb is 9.18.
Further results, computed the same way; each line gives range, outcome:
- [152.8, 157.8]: 10.1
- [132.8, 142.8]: 10.1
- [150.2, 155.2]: 10.1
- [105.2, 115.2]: 9.58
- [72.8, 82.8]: 9.46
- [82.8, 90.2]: 9.27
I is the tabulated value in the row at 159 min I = 10.22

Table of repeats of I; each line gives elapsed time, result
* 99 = 8.89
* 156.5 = 10.21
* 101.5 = 9.464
